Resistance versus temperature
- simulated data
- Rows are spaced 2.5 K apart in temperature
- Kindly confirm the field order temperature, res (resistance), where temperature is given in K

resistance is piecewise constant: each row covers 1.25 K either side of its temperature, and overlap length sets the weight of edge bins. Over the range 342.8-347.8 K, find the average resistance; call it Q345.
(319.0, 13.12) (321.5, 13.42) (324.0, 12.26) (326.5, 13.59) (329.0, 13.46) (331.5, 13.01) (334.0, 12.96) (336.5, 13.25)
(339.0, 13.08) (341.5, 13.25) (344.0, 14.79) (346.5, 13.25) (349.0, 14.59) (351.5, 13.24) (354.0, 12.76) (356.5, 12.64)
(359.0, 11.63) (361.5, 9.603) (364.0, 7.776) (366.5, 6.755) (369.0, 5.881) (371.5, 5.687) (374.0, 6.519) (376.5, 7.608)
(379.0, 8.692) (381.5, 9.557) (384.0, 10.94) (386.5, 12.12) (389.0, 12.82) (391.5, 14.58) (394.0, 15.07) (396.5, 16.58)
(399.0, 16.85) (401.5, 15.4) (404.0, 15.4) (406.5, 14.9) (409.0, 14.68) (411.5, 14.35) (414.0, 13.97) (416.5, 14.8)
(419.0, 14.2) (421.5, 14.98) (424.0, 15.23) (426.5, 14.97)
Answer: 14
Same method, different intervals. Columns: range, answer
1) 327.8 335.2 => 13.1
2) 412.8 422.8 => 14.5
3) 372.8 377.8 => 7.09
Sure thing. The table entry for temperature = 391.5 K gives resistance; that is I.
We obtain 14.58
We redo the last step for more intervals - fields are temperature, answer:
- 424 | 15.23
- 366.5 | 6.755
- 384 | 10.94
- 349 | 14.59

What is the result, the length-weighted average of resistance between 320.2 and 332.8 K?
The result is 13.1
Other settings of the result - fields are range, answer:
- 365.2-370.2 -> 6.34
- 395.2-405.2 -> 16.1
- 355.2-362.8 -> 11.3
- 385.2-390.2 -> 12.5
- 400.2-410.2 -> 15.1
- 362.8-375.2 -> 6.52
